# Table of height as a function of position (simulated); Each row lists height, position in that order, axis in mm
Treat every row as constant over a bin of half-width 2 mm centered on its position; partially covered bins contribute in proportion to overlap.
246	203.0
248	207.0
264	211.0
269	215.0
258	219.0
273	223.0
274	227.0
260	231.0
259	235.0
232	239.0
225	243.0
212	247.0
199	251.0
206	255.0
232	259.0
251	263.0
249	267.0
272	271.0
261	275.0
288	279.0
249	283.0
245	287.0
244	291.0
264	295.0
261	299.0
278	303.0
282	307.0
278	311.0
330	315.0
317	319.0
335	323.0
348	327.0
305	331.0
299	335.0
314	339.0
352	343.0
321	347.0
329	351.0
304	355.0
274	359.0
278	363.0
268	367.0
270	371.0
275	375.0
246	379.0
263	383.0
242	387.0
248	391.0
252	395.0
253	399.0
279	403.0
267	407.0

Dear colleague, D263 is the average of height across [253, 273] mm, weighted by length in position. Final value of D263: 242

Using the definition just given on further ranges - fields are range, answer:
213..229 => 268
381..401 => 252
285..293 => 244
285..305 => 258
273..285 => 266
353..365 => 285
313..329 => 332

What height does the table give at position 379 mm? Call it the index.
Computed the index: 246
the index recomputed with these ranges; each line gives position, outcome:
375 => 275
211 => 264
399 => 253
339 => 314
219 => 258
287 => 245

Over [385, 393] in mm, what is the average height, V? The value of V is 245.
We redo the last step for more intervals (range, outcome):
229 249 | 238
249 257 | 202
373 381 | 260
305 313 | 280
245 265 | 220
